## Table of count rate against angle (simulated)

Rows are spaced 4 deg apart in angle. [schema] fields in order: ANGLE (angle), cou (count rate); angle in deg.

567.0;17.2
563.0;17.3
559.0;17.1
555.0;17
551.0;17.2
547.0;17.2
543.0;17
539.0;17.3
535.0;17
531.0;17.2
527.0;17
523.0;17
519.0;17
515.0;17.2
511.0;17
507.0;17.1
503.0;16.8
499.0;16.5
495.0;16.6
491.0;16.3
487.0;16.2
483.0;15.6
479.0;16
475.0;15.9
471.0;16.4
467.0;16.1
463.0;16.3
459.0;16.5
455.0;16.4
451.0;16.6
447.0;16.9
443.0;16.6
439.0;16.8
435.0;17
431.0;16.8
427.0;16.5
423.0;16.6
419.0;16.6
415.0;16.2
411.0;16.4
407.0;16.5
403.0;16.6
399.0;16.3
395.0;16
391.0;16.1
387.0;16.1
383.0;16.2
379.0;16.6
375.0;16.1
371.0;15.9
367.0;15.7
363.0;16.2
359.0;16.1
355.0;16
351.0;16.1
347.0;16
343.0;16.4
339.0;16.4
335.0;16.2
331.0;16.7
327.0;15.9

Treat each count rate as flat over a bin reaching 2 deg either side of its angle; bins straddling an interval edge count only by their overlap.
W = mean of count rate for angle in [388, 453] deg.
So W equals 16.5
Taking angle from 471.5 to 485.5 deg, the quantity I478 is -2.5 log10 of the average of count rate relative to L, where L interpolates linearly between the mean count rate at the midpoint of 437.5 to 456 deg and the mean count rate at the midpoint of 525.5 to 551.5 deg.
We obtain 0.06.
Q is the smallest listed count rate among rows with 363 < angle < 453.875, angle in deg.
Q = 15.7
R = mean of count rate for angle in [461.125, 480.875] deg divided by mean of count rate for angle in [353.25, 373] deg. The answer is 1.01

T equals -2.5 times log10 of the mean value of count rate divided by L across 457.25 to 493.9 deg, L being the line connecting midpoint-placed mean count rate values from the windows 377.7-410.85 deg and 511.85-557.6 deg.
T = 0.04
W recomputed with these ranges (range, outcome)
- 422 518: 16.5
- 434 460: 16.7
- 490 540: 16.9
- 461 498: 16.2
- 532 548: 17.1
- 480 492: 16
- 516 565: 17.1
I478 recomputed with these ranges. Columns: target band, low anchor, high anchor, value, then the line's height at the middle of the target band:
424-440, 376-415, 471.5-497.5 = -0.035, 16.2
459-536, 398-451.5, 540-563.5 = 0.021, 16.9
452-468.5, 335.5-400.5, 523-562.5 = 0.020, 16.7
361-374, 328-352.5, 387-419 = 0.024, 16.3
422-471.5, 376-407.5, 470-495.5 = -0.027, 16.2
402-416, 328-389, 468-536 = -0.006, 16.3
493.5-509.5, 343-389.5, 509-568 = 0.009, 16.9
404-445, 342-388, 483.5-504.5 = -0.023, 16.2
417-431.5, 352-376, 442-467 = -0.017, 16.3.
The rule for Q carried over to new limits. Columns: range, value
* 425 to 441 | 16.5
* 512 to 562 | 17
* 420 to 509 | 15.6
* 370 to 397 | 15.9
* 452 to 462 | 16.4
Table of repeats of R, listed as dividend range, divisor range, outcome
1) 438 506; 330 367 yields 1.01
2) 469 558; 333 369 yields 1.04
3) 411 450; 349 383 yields 1.03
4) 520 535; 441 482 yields 1.04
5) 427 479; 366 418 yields 1.02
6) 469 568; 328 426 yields 1.03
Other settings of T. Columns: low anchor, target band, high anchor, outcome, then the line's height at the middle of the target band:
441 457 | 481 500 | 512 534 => 0.04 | 16.9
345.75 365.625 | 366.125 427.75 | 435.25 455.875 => 0.01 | 16.4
